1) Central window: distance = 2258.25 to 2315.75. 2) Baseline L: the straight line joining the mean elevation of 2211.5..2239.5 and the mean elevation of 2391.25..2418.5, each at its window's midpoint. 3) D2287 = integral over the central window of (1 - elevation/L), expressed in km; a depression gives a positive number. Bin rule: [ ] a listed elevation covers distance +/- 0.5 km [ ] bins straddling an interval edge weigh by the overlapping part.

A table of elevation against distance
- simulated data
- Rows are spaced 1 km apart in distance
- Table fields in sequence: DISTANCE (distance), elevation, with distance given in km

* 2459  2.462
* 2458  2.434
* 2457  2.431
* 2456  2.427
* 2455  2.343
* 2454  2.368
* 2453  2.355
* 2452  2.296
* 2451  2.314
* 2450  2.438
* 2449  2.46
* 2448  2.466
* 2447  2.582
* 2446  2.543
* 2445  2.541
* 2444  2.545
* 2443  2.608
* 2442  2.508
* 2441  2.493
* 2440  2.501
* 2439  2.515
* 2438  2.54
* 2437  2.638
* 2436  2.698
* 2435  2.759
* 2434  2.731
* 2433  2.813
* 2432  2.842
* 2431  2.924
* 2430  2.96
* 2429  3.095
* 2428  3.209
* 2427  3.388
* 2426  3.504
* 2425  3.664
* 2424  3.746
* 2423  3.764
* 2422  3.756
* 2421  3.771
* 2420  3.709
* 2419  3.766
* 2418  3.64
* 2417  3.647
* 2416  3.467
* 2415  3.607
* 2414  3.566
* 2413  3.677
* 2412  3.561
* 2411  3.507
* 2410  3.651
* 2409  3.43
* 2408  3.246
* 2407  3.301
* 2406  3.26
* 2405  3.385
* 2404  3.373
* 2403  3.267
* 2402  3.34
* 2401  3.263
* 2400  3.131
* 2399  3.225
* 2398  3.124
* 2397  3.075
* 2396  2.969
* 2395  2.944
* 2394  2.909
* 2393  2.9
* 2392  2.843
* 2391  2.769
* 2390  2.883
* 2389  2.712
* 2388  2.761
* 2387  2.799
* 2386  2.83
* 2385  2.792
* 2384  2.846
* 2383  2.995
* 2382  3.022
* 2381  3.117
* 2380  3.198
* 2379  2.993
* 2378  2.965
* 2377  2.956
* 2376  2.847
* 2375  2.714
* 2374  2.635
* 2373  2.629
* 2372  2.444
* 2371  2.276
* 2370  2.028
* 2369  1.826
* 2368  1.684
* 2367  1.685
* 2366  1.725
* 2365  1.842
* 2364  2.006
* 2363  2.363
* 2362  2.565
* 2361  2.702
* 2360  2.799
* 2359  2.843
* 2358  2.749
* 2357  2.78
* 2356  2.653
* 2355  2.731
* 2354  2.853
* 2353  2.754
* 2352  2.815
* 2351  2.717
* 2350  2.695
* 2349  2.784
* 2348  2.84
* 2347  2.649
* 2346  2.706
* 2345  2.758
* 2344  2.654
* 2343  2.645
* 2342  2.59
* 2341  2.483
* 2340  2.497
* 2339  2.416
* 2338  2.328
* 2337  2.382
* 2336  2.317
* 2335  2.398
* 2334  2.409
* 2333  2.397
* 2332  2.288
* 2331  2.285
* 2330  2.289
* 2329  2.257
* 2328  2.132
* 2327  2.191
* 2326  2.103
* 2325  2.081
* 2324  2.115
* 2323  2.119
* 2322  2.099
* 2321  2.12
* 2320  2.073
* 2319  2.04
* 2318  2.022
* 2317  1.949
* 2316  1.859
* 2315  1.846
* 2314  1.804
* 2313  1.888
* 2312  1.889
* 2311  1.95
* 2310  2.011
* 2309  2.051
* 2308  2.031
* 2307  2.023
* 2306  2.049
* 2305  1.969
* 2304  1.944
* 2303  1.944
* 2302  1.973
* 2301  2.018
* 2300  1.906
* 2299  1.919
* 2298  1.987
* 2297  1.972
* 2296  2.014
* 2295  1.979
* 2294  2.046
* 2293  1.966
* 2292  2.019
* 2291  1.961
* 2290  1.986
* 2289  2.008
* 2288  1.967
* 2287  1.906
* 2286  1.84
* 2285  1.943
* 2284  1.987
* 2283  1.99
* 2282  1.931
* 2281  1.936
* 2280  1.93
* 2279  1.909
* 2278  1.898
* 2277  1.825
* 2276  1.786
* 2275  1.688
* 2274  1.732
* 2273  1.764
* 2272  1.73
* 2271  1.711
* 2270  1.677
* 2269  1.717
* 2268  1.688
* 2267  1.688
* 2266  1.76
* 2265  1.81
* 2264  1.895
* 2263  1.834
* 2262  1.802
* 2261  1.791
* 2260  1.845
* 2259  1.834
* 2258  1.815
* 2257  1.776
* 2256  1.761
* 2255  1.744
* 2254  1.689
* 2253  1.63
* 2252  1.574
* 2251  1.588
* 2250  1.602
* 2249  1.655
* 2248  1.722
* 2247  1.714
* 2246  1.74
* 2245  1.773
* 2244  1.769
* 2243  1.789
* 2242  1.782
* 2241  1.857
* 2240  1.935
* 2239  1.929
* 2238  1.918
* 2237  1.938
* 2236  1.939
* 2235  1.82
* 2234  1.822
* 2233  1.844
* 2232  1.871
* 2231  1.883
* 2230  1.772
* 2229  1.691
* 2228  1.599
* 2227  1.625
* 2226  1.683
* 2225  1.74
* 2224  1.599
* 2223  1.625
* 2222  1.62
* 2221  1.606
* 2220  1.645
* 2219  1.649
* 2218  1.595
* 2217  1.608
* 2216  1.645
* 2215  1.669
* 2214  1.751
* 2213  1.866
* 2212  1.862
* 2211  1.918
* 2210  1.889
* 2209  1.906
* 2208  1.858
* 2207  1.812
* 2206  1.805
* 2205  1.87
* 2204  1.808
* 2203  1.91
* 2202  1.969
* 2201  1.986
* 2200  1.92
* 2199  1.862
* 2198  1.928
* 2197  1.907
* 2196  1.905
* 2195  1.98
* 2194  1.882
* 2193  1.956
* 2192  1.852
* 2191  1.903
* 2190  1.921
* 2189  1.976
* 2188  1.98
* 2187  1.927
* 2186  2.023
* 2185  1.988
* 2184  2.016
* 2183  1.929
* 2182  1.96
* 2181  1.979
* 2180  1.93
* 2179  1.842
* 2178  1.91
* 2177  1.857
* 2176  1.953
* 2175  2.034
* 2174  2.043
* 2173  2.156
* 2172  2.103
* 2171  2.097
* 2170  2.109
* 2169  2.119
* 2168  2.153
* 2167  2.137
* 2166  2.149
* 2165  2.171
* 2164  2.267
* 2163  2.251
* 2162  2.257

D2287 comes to 9.6 km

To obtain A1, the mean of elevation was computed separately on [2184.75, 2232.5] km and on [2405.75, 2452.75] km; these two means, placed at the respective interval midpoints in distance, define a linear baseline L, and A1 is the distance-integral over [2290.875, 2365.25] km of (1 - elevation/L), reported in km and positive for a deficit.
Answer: 6.87 km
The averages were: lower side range 1.82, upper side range 3.07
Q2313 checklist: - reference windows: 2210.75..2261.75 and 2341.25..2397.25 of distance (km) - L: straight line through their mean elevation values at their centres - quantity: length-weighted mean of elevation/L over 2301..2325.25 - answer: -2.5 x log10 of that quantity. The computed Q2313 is 0.14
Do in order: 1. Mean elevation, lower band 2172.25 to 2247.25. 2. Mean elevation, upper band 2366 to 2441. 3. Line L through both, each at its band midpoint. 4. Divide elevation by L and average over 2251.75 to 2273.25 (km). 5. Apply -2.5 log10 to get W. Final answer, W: 0.23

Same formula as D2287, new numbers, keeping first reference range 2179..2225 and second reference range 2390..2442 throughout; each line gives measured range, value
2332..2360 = 1.4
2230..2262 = 5.1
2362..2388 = 3.7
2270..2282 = 2.6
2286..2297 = 2.0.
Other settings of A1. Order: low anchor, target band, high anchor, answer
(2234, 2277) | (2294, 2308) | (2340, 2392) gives 0.93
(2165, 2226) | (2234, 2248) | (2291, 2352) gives 1.19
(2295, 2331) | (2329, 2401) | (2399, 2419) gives 3.54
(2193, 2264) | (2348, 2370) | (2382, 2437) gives 2.75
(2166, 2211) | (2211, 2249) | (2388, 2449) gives 7.21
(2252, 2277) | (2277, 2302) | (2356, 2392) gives -0.13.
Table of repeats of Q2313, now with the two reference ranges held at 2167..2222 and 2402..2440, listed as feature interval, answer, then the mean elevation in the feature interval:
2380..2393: 0.075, 2.88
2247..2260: 0.309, 1.71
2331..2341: 0.166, 2.38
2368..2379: 0.194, 2.51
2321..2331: 0.248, 2.16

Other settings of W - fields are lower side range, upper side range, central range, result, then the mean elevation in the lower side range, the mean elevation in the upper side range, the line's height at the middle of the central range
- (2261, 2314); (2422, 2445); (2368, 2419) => -0.14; 1.9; 2.94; 2.65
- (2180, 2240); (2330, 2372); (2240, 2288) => 0.16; 1.84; 2.46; 2.08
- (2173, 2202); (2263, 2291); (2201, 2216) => 0.04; 1.95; 1.84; 1.92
